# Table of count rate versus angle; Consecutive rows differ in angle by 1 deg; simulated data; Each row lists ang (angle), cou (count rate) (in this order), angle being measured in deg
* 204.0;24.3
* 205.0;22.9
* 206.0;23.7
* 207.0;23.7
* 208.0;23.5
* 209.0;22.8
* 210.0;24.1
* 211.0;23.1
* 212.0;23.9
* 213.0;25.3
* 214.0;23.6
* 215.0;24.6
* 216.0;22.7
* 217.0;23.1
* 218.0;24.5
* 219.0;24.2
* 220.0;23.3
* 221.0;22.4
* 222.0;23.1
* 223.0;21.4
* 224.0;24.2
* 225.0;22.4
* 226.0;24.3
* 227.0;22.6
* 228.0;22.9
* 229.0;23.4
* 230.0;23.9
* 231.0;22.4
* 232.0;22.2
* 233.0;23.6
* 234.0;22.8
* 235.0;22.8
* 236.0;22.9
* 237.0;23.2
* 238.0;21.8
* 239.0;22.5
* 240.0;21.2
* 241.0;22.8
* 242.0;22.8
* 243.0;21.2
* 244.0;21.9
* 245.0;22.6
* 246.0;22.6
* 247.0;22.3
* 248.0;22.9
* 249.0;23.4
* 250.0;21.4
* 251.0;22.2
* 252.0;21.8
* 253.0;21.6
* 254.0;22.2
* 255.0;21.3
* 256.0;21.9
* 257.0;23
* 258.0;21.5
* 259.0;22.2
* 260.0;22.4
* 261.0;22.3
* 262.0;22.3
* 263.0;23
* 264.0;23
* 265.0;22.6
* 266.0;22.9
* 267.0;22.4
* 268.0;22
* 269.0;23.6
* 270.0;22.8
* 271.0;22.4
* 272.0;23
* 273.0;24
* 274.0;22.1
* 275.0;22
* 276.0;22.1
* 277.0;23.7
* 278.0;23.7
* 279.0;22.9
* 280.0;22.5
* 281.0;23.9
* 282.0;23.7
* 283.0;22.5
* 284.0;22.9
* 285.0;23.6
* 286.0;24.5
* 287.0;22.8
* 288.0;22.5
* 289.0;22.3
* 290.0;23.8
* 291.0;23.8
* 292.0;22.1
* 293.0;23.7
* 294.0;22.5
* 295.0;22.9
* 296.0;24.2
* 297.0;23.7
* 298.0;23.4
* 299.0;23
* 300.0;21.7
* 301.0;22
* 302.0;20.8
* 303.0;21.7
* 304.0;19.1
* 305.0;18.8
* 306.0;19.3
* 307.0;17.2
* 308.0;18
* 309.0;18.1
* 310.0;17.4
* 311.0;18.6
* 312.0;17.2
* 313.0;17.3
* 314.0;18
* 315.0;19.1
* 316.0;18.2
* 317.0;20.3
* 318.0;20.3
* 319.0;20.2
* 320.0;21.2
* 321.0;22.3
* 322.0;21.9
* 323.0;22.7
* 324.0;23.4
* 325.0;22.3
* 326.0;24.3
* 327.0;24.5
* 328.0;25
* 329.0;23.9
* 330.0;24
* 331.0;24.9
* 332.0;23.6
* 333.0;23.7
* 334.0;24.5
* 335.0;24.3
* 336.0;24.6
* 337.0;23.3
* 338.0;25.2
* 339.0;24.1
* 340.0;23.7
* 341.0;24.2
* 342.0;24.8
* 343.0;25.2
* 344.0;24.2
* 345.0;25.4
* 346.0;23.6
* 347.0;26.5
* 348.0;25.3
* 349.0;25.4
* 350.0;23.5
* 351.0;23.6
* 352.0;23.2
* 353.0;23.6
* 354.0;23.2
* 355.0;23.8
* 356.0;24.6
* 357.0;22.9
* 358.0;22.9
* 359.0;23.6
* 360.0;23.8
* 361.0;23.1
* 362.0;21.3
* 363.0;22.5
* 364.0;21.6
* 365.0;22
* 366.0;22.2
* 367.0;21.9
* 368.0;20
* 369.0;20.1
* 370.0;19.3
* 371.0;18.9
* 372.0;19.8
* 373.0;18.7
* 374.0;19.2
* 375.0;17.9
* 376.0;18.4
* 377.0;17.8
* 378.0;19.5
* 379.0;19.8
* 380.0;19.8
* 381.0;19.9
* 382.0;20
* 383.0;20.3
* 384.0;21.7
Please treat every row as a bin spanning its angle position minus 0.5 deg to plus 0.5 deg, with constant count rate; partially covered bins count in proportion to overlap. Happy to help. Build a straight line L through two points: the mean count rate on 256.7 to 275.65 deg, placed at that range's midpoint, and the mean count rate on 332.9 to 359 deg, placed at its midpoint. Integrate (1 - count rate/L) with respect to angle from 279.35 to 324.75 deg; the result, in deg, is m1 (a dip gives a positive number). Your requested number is 3.85 deg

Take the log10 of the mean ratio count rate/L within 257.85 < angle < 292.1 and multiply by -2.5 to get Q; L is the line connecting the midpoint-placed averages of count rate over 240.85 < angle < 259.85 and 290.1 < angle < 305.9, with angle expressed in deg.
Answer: -0.033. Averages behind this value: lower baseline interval 22.2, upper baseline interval 22.2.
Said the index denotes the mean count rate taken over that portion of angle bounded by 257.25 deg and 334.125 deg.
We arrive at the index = 22.1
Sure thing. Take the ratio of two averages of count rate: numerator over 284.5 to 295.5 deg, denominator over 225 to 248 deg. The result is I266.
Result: 1.02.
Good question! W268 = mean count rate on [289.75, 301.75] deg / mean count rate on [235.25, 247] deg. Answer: 1.0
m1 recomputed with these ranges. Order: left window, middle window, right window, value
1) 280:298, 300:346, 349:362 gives 3.0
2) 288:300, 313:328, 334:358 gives 1.5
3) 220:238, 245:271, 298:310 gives -0.7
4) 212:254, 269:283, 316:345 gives 0.1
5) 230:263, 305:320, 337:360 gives 3.1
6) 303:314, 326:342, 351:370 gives -3.1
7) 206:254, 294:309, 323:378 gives 1.2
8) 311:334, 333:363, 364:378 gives -4.8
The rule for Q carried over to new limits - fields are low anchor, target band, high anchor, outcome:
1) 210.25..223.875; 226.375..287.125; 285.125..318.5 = -0.02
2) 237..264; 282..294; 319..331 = -0.02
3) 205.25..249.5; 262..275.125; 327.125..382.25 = 0.01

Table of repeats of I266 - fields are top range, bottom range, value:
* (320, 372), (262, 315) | 1.07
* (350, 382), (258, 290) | 0.93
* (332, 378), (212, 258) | 1.00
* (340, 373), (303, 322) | 1.20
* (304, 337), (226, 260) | 0.95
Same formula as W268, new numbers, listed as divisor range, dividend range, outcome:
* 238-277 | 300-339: 0.96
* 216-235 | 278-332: 0.94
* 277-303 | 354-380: 0.91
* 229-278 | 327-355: 1.08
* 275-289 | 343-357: 1.05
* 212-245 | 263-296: 1.00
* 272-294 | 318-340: 1.02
